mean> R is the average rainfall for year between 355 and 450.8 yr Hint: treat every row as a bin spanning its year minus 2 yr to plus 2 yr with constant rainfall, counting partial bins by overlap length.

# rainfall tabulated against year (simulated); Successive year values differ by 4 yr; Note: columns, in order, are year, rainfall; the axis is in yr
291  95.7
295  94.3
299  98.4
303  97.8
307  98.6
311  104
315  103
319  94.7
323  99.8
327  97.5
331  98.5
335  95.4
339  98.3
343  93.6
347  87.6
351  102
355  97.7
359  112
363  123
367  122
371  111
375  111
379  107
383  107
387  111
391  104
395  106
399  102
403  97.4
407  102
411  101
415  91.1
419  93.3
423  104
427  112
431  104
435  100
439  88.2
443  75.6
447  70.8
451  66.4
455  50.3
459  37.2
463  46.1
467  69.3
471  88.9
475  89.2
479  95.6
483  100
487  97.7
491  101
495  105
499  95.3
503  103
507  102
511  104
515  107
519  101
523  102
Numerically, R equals 102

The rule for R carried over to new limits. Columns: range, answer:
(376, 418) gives 103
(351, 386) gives 111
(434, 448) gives 83.4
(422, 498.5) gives 84.2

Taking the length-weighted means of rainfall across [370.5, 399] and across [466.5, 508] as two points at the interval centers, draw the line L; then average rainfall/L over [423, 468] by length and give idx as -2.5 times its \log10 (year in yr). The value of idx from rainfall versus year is 0.31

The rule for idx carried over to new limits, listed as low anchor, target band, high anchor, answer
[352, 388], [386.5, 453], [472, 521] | 0.12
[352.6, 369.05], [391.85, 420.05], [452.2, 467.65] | -0.18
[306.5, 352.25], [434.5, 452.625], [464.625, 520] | 0.22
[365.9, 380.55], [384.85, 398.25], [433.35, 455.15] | -0.03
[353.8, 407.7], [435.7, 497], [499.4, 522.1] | 0.30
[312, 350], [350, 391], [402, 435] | -0.12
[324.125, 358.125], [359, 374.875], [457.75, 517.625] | -0.22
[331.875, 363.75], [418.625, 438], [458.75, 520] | -0.08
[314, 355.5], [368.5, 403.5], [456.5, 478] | -0.24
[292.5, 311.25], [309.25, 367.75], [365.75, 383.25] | 0.04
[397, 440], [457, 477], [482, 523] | 0.46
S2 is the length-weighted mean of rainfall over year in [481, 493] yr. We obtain 99.6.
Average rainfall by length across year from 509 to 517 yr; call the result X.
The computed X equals 106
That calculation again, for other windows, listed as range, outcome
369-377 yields 111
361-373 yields 119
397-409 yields 100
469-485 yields 93.4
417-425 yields 98.7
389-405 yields 102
